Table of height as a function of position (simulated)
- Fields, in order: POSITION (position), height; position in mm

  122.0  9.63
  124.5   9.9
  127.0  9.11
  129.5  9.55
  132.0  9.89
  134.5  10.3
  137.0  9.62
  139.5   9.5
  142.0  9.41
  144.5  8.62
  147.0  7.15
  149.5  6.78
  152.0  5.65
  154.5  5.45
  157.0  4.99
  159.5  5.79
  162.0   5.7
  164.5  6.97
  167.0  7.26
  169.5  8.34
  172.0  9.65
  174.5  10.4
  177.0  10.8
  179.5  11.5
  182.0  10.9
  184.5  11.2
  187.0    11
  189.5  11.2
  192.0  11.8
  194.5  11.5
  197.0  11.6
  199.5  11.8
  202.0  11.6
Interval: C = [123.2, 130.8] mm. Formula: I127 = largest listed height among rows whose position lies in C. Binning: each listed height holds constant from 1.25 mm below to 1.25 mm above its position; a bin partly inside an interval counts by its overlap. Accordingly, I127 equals 9.9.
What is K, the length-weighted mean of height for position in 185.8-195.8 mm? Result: 11.4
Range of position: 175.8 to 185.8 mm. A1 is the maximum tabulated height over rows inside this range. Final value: 11.5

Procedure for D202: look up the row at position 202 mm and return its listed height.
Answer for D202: 11.6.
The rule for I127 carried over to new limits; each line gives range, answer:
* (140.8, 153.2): 9.41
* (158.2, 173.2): 9.65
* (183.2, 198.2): 11.8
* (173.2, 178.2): 10.8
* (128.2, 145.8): 10.3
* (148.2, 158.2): 6.78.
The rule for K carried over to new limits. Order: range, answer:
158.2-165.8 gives 6.15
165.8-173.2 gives 8.42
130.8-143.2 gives 9.74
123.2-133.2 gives 9.61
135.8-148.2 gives 8.86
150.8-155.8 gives 5.54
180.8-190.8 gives 11.1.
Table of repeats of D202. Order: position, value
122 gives 9.63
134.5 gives 10.3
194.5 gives 11.5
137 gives 9.62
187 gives 11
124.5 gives 9.9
